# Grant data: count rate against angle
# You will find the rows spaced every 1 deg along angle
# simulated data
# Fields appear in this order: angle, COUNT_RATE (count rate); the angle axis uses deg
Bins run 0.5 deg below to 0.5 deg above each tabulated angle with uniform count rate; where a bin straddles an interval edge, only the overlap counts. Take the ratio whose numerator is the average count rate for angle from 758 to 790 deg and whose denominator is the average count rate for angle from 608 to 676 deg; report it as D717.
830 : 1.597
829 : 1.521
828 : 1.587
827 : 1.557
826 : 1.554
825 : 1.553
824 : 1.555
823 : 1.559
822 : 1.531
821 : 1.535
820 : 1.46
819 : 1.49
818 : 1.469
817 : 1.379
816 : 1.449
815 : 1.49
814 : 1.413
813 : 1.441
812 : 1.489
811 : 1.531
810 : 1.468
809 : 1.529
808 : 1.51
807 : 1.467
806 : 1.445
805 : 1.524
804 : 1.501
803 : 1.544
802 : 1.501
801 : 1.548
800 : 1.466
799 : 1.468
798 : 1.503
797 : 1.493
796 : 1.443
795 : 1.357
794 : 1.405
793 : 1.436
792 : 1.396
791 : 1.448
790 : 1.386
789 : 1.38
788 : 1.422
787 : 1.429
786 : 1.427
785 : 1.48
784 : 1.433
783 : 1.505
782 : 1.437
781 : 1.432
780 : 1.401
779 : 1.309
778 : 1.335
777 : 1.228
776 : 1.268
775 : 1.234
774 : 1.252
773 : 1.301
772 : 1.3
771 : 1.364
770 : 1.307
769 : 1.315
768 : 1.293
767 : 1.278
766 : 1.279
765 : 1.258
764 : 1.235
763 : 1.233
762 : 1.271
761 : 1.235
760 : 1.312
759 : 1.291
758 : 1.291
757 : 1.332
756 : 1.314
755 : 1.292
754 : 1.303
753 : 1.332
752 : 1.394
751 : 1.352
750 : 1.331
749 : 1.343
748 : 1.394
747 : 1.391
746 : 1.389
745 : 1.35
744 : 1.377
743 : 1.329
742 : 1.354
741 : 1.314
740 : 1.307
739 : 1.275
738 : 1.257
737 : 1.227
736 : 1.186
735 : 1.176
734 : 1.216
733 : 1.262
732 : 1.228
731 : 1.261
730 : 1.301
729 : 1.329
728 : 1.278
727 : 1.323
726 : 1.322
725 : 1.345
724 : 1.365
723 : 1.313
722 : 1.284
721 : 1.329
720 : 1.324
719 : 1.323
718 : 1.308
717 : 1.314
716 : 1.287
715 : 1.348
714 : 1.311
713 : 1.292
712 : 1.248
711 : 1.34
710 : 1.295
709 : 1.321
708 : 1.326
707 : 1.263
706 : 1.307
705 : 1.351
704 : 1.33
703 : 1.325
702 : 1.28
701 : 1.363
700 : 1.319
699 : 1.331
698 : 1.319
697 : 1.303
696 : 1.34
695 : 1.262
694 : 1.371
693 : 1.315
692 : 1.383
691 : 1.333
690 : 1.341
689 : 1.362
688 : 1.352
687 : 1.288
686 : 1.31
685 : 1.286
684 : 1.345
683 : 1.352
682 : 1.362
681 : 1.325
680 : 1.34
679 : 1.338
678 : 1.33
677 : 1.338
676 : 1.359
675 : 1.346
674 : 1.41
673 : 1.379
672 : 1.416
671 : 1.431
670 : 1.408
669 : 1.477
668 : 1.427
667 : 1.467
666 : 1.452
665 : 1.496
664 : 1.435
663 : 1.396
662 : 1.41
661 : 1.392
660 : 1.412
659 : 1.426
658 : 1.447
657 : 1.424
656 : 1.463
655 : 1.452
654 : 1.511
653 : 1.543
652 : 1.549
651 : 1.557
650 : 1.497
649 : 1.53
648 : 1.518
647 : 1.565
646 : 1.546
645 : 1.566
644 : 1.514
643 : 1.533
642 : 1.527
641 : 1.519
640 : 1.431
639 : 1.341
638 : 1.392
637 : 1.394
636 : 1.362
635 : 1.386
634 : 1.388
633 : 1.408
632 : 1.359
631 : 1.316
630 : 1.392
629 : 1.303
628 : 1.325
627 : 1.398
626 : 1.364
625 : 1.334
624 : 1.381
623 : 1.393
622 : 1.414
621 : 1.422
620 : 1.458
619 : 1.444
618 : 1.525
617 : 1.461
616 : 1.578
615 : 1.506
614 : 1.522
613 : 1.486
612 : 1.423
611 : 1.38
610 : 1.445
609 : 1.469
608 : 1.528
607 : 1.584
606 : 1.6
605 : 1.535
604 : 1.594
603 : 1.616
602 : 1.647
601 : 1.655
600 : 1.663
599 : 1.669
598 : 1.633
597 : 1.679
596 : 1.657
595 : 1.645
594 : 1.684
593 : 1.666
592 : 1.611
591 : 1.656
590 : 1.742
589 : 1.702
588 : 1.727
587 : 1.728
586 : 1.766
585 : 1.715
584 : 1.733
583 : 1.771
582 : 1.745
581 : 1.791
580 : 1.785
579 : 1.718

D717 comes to 0.92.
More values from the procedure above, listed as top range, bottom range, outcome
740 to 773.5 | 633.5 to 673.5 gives 0.90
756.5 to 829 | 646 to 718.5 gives 1.03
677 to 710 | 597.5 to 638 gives 0.90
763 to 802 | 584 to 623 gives 0.87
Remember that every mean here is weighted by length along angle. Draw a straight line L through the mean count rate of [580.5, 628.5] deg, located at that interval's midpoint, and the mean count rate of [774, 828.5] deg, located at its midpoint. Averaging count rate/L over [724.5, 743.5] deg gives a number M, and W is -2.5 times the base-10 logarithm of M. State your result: 0.17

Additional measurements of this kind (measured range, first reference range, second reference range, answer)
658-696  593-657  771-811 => 0.07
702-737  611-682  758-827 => 0.10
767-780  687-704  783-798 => 0.09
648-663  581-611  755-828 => 0.07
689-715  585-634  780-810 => 0.14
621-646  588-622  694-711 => 0.07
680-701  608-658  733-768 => 0.04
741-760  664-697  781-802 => 0.06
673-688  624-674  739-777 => 0.05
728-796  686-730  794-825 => 0.06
